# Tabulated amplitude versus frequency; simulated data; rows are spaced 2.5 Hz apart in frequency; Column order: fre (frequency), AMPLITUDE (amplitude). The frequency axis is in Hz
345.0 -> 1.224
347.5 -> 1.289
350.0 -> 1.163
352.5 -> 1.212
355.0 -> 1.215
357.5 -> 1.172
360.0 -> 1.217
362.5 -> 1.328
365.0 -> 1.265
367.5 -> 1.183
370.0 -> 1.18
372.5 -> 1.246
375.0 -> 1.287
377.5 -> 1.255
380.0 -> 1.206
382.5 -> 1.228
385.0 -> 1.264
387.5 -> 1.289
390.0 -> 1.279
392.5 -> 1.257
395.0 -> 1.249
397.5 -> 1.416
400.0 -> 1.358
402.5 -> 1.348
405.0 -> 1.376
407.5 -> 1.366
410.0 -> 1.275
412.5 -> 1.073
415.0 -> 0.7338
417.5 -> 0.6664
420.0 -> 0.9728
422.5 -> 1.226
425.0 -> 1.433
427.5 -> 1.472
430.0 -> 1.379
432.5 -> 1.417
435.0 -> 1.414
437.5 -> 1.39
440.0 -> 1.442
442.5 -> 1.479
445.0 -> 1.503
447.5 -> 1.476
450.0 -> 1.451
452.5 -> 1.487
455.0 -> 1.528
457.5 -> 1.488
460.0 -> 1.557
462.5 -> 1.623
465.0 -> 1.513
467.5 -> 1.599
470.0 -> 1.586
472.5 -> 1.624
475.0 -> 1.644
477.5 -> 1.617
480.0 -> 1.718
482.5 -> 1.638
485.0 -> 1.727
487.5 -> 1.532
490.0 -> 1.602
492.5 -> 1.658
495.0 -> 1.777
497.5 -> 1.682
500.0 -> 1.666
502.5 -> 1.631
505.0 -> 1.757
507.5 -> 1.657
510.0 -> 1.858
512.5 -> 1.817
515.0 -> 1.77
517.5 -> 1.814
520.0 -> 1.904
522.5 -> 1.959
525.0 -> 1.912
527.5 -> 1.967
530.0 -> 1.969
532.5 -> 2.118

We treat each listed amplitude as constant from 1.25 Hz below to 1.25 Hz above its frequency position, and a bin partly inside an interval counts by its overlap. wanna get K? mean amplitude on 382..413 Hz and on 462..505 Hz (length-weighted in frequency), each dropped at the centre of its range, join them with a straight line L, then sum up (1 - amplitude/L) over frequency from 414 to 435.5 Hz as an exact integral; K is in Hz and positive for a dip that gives 3.40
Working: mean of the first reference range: 1.3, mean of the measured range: 1.19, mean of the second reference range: 1.64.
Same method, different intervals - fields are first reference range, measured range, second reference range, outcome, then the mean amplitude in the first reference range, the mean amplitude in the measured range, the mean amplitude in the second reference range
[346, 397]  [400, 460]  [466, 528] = 5.8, 1.24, 1.33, 1.72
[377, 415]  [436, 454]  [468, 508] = 0.1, 1.27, 1.46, 1.66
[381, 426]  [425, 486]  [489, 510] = -2.5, 1.21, 1.53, 1.69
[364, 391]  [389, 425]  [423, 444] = 3.8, 1.24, 1.19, 1.42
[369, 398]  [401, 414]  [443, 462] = 0.6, 1.26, 1.28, 1.5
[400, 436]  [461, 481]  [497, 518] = -1.1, 1.23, 1.61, 1.74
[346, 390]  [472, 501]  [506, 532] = 1.2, 1.24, 1.66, 1.87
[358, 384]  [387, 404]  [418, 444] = -0.5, 1.24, 1.32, 1.34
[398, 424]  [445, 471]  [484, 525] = -1.5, 1.15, 1.53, 1.74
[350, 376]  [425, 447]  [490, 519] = 0.7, 1.23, 1.44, 1.73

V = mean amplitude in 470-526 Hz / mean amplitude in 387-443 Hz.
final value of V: 1.4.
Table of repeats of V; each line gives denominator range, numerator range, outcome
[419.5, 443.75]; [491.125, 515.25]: 1.25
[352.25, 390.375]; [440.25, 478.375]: 1.24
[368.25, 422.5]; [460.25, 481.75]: 1.34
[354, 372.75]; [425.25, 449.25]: 1.18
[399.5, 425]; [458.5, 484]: 1.40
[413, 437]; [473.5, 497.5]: 1.39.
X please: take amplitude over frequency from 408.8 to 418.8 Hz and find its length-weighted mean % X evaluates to 0.936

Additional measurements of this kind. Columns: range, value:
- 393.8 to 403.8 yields 1.34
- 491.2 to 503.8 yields 1.68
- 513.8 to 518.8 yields 1.79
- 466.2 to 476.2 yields 1.61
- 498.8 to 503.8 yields 1.65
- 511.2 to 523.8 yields 1.85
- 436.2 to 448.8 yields 1.46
